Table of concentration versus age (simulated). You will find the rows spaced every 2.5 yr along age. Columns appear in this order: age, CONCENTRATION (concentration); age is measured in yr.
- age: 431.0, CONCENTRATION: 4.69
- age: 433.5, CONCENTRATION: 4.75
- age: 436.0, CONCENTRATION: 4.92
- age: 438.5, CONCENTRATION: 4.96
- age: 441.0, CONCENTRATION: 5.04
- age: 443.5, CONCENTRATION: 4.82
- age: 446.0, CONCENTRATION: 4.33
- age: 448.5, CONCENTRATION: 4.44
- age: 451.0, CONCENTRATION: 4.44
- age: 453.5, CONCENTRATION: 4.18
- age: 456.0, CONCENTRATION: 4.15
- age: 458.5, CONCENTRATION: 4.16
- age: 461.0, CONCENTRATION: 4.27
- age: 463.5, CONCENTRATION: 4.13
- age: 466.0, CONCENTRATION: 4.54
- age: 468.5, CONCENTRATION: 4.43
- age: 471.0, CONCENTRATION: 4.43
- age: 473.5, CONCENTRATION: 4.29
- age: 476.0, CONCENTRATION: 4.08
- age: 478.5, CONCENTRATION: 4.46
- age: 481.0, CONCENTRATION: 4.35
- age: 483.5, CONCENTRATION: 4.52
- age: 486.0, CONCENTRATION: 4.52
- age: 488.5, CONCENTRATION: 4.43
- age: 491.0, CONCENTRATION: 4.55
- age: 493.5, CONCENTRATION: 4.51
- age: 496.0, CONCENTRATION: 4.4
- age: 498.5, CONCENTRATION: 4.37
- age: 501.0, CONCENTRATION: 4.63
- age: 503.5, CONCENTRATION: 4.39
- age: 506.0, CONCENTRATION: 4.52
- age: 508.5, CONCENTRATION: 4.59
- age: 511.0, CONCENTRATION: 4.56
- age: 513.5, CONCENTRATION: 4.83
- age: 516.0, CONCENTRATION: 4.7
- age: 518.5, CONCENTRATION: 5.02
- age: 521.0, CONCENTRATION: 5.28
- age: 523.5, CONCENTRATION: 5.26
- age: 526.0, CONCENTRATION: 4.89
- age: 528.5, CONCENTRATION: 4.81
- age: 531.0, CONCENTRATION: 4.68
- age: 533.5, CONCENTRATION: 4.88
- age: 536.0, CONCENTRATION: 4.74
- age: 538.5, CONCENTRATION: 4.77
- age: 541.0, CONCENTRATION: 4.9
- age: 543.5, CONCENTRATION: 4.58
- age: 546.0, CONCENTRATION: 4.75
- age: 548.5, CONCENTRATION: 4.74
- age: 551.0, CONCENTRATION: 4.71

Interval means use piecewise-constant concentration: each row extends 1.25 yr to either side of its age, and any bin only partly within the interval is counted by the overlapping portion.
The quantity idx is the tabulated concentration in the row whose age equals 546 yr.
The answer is 4.75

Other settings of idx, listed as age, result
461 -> 4.27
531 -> 4.68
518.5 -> 5.02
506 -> 4.52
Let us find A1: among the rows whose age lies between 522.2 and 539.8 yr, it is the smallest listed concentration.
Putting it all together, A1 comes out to 4.68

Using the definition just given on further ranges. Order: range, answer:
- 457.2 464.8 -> 4.13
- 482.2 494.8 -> 4.43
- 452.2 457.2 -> 4.15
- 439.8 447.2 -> 4.33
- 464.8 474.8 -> 4.29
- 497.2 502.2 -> 4.37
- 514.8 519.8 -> 4.7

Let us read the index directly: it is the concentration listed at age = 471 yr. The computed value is 4.43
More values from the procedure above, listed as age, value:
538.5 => 4.77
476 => 4.08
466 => 4.54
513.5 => 4.83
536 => 4.74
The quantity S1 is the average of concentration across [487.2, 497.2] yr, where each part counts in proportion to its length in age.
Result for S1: 4.47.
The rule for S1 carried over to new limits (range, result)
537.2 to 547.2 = 4.75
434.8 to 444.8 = 4.93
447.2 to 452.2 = 4.44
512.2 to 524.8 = 5.02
